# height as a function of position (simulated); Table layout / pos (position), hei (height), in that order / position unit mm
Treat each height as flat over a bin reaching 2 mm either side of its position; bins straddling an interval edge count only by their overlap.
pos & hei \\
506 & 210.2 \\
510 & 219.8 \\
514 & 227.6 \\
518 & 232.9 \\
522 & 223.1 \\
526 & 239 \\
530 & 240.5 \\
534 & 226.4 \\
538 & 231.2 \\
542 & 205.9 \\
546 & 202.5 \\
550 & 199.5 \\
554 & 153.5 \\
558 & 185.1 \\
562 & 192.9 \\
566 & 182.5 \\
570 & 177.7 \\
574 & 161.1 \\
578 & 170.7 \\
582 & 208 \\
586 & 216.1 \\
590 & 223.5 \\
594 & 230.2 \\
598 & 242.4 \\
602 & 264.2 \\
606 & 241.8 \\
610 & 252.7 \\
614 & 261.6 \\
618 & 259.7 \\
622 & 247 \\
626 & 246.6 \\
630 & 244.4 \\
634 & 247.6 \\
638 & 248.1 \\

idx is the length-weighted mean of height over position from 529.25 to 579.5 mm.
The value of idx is 194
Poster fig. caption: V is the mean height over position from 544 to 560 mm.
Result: 185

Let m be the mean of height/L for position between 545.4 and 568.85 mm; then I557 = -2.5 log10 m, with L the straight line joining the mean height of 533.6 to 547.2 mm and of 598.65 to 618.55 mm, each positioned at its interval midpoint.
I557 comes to 0.217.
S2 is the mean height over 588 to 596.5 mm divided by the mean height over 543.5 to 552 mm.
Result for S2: 1.13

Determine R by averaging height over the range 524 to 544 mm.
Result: 229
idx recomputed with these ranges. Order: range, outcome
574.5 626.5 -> 233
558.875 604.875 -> 206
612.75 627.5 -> 254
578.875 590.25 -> 210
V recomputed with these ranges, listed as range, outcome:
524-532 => 240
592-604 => 246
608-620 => 258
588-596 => 227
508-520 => 227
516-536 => 232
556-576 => 180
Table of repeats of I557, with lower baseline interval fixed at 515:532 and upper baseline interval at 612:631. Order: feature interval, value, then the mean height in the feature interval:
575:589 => 0.23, 197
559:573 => 0.30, 183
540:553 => 0.19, 199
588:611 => 0.03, 242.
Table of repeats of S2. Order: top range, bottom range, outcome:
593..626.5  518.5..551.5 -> 1.13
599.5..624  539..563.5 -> 1.33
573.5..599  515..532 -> 0.89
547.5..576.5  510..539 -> 0.78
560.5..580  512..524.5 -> 0.77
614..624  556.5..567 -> 1.36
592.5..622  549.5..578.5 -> 1.41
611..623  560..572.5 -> 1.40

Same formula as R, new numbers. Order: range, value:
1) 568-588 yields 187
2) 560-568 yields 188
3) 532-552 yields 213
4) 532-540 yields 229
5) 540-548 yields 204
